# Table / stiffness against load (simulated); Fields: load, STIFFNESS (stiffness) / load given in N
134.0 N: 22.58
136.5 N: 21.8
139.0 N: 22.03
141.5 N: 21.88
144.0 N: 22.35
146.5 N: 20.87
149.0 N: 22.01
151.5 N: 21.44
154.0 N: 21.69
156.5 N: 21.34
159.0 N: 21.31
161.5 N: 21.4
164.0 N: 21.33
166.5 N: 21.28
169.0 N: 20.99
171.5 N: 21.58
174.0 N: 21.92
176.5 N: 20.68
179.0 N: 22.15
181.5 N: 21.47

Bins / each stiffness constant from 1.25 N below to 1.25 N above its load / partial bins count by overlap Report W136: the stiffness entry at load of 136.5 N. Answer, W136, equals 21.8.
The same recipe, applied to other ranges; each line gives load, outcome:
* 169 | 20.99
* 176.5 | 20.68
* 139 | 22.03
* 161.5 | 21.4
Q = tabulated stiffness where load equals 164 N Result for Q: 21.33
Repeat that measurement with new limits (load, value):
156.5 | 21.34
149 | 22.01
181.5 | 21.47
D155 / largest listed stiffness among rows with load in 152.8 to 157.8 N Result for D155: 21.69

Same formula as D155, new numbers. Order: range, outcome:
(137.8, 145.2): 22.35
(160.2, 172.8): 21.58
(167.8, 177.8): 21.92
